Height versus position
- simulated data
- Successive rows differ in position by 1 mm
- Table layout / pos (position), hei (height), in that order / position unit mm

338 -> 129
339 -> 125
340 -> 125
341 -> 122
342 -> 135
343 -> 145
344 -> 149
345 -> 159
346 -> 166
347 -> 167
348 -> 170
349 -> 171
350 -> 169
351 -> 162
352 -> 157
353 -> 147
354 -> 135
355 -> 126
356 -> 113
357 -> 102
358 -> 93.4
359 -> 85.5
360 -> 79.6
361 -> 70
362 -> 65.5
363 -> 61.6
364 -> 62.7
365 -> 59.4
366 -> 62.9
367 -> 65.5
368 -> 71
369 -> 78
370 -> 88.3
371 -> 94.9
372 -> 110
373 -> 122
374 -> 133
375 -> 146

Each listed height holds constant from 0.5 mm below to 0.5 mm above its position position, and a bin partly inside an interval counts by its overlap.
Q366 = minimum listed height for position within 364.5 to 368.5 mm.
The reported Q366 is 59.4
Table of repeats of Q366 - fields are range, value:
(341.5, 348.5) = 135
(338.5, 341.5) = 122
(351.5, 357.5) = 102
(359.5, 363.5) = 61.6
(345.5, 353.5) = 147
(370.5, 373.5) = 94.9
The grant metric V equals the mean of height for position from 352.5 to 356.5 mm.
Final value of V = 130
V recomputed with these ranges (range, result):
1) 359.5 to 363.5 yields 69.2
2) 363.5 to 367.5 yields 62.6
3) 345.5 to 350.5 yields 169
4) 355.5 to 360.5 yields 94.7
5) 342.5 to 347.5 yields 157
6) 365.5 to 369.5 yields 69.3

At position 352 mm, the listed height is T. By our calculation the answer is 157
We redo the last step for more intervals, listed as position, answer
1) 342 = 135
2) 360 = 79.6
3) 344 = 149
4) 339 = 125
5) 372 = 110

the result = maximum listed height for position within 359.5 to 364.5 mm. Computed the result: 79.6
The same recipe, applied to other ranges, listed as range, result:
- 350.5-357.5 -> 162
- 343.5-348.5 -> 170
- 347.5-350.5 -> 171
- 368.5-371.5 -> 94.9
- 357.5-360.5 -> 93.4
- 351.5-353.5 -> 157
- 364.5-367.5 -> 65.5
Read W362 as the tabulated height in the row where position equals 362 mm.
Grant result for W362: 65.5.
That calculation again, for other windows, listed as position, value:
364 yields 62.7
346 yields 166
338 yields 129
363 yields 61.6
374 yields 133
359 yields 85.5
